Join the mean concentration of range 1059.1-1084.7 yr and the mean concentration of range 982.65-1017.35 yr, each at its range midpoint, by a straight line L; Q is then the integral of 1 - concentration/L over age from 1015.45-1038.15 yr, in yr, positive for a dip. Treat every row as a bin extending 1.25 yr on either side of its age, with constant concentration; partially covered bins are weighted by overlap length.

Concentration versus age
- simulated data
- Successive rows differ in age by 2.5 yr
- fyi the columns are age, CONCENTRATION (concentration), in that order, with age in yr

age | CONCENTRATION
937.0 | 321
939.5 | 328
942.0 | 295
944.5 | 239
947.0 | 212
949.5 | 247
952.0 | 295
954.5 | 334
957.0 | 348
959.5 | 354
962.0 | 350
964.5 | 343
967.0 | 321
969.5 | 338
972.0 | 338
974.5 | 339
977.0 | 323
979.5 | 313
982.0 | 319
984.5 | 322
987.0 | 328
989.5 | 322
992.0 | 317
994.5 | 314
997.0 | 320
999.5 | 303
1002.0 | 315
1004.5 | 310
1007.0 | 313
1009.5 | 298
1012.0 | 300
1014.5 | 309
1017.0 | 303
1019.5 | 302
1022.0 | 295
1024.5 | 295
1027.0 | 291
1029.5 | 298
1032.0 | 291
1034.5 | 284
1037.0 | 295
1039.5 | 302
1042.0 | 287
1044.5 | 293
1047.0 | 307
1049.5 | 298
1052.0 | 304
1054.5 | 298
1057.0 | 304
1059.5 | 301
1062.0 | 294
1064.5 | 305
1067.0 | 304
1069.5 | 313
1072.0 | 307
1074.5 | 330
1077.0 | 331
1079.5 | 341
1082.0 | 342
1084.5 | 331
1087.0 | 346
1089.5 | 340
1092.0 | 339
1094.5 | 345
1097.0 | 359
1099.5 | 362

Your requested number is 1.4 yr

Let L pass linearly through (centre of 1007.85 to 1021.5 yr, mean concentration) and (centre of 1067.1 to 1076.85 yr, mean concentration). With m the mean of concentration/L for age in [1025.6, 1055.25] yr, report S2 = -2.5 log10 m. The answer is 0.05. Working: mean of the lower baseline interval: 302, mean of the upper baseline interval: 317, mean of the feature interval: 296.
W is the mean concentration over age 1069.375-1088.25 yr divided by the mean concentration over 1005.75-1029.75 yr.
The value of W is 1.10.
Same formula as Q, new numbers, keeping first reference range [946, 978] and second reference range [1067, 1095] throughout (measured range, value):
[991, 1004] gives 0.4 yr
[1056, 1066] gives 0.9 yr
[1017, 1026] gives 0.8 yr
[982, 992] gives 0.0 yr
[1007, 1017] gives 0.6 yr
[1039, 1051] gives 1.1 yr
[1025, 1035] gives 1.1 yr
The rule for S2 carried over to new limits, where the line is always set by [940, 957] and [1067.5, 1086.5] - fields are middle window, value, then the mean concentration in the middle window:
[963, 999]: -0.12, 325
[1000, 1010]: -0.03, 309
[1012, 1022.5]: 0.01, 302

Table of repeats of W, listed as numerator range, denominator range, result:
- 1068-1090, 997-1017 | 1.08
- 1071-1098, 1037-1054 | 1.13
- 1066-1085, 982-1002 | 1.02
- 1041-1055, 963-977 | 0.89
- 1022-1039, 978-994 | 0.92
